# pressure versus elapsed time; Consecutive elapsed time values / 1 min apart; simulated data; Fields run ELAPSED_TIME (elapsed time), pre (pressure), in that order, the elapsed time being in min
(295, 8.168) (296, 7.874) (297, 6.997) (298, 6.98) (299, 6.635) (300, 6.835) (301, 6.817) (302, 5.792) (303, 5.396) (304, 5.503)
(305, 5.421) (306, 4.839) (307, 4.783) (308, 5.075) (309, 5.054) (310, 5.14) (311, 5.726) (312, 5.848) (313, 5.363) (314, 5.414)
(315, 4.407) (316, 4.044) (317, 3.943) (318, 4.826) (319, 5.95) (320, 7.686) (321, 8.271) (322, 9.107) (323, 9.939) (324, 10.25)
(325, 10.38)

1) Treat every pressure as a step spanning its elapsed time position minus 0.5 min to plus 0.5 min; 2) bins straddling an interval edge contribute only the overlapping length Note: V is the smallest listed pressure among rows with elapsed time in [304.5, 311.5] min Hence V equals 4.783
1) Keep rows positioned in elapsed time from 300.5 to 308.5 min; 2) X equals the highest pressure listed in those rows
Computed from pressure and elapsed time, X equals 6.817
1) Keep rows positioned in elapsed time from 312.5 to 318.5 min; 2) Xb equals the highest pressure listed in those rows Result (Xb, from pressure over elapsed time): 5.414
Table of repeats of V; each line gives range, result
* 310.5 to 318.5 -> 3.943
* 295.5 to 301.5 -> 6.635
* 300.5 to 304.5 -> 5.396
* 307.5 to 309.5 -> 5.054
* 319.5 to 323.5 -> 7.686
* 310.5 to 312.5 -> 5.726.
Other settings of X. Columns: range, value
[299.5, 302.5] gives 6.835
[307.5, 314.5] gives 5.848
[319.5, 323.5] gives 9.939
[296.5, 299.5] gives 6.997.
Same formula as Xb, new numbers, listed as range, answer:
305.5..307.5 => 4.839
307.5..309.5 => 5.075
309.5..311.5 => 5.726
